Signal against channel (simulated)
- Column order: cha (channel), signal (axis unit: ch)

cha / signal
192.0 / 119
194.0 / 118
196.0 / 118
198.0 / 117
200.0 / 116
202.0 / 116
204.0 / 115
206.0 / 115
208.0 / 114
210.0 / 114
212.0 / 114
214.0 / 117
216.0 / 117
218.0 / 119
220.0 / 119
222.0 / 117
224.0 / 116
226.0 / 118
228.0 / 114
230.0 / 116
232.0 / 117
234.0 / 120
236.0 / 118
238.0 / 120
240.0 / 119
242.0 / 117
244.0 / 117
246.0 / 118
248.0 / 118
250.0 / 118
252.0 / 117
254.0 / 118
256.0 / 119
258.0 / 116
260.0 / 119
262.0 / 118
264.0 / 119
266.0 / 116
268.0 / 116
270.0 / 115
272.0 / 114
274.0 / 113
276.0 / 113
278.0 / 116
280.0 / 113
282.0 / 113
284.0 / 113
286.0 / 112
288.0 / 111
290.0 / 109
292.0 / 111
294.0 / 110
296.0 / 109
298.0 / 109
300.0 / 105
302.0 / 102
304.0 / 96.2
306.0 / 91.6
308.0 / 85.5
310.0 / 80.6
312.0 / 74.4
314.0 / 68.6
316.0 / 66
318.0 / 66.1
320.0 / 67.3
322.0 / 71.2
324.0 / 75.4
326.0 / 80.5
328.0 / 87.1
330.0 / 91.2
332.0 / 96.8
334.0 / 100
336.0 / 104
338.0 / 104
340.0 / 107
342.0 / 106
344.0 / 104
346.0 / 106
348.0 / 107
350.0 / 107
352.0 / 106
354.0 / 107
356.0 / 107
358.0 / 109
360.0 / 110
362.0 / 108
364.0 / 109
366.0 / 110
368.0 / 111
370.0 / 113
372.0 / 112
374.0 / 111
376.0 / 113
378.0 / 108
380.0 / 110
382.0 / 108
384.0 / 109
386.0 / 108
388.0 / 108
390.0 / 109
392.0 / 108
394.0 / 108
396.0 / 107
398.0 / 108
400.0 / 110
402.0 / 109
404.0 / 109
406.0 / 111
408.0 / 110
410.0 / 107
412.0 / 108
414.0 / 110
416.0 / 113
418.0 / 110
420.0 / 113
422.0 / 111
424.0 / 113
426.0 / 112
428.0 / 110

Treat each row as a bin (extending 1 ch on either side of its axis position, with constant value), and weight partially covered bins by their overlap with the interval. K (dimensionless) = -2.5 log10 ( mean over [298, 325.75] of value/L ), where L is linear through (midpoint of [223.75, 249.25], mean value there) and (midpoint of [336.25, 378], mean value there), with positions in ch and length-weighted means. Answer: 0.34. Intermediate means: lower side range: 118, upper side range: 108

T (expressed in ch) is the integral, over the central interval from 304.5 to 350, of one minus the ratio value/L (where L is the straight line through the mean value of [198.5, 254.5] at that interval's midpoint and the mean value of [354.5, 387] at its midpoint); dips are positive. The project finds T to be 9.4 ch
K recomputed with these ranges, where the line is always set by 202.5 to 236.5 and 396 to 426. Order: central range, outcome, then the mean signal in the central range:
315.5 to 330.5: 0.439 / 75.4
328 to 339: 0.150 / 98.1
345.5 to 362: 0.045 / 107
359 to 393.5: 0.015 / 110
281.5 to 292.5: 0.026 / 111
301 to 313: 0.272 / 88.4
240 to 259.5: -0.021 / 118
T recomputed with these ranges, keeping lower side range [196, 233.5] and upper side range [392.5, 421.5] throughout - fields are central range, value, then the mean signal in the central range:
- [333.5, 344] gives 0.71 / 104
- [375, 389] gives 0.16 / 109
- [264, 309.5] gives 2.02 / 109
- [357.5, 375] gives 0.09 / 110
